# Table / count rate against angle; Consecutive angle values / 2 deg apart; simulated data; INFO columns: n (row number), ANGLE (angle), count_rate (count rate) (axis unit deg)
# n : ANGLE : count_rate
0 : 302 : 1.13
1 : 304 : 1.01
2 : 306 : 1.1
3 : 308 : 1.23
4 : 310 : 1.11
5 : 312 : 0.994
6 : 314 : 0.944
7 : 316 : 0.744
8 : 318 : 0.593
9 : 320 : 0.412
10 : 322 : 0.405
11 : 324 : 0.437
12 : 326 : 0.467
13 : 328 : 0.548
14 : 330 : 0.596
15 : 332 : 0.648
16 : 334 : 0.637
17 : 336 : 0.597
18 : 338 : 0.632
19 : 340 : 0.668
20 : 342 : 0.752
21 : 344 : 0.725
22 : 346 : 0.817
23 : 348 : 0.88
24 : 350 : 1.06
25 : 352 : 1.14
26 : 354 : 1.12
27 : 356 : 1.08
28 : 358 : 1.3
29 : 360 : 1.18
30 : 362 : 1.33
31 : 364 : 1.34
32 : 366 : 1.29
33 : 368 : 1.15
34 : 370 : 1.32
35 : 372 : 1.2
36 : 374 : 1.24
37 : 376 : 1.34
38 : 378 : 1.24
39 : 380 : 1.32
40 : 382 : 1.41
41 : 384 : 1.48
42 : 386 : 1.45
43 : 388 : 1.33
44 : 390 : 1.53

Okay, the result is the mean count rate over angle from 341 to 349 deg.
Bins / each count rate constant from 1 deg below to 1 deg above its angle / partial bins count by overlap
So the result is 0.793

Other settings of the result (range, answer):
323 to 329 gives 0.484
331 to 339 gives 0.629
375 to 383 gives 1.33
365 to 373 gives 1.24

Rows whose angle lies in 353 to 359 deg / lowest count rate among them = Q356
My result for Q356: 1.08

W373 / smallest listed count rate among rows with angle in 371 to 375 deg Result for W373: 1.2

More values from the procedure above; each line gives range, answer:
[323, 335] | 0.437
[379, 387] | 1.32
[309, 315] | 0.944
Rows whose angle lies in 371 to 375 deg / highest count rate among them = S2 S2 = 1.24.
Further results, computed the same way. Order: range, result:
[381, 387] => 1.48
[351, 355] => 1.14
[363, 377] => 1.34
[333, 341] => 0.668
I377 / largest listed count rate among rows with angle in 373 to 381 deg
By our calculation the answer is 1.34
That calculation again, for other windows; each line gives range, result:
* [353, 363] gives 1.33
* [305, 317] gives 1.23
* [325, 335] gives 0.648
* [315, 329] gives 0.744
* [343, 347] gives 0.817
